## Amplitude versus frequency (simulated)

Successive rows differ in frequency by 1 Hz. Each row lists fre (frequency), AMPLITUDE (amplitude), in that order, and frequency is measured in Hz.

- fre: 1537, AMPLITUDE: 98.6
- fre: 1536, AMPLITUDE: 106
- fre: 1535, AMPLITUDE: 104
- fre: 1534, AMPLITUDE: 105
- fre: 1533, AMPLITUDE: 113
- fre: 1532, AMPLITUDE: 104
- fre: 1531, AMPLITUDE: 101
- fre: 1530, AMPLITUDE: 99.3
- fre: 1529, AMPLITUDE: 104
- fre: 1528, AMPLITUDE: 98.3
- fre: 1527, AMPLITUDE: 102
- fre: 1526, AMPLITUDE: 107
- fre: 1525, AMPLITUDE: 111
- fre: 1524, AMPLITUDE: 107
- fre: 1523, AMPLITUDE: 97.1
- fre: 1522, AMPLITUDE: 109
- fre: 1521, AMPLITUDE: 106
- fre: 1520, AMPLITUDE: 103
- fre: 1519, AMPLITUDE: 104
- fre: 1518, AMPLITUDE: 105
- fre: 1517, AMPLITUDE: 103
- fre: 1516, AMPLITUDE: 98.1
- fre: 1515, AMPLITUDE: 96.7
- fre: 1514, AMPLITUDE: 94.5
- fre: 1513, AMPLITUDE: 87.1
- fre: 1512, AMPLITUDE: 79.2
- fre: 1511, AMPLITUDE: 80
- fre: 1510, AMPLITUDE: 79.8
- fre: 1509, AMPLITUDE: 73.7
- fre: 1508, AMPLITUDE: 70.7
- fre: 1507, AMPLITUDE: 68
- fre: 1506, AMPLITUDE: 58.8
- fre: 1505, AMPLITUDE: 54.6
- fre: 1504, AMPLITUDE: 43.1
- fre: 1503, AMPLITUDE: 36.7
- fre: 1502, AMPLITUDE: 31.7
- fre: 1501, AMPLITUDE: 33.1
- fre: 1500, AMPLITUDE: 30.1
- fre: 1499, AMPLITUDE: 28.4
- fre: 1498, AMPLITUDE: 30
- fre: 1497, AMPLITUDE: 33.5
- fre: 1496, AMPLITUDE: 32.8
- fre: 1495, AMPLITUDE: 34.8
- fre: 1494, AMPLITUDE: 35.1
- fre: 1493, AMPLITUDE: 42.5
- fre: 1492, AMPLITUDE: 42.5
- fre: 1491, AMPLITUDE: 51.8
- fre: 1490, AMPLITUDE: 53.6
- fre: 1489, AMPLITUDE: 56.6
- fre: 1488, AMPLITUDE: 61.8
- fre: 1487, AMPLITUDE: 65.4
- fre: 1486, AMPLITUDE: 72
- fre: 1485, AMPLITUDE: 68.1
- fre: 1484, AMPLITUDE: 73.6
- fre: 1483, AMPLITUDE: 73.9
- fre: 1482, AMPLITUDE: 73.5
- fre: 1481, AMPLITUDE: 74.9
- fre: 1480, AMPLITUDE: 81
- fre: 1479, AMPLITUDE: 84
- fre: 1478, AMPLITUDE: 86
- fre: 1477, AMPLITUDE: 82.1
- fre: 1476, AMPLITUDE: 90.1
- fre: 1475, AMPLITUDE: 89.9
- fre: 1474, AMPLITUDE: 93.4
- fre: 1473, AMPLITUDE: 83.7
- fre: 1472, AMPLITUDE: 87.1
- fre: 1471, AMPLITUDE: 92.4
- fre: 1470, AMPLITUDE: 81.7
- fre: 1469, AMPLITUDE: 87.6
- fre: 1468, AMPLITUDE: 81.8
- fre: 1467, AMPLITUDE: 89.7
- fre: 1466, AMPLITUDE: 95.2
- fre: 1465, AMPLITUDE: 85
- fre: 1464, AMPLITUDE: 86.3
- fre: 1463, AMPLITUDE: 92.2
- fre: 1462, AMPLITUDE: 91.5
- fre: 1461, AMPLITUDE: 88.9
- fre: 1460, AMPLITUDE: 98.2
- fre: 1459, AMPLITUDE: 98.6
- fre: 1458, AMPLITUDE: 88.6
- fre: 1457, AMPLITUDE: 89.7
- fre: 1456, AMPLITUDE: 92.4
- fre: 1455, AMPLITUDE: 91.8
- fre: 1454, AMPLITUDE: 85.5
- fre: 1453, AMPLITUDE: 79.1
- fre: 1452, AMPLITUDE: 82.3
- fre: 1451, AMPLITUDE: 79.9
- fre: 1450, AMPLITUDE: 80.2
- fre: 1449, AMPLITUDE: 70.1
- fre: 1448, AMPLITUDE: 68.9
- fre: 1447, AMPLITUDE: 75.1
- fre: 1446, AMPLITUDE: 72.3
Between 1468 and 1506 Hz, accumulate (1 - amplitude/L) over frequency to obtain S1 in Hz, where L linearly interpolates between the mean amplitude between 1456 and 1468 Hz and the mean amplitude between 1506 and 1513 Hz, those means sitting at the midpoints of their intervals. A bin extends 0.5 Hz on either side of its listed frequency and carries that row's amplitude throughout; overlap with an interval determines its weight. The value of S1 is 9.9 Hz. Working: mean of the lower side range 90.9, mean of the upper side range 74.9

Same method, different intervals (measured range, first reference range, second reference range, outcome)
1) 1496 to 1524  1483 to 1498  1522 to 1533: 3.6 Hz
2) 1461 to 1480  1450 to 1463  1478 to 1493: -2.4 Hz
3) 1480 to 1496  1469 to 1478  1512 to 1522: 5.7 Hz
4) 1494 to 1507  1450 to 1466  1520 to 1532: 7.9 Hz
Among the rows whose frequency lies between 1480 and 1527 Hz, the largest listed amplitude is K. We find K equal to 111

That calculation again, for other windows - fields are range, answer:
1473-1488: 93.4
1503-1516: 98.1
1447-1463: 98.6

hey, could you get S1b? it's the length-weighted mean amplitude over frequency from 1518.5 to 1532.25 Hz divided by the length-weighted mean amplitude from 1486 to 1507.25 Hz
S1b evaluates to 2.3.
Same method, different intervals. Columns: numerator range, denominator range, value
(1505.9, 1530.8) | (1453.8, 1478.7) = 1.06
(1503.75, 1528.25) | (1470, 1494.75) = 1.26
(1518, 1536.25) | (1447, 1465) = 1.22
